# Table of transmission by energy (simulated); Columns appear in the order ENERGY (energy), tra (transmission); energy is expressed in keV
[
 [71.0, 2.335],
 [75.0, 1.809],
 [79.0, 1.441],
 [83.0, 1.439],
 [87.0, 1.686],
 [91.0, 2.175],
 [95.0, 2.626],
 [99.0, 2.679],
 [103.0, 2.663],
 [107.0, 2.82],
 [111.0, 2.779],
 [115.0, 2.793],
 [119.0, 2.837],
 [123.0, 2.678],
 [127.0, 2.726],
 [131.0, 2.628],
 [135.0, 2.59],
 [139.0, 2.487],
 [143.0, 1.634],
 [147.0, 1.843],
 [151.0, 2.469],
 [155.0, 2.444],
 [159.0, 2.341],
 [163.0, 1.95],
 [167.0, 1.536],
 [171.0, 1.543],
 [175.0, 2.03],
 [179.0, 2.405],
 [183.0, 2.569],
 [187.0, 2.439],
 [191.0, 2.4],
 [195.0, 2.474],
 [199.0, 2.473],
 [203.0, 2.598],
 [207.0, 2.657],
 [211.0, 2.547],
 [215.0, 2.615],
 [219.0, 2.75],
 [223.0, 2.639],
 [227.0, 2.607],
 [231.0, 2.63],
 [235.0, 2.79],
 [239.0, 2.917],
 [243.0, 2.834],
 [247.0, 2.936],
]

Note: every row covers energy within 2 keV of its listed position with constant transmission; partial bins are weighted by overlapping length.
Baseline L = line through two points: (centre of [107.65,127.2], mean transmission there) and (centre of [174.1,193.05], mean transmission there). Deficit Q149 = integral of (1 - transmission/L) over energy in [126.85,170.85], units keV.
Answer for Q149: 6.9 keV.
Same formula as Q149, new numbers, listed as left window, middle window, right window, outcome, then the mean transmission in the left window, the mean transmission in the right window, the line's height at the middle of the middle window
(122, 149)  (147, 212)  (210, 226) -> 5.8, 2.36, 2.64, 2.51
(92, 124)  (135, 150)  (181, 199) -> 3.0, 2.72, 2.47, 2.61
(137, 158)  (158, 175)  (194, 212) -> 3.5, 2.18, 2.55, 2.31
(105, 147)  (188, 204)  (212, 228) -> 0.9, 2.56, 2.65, 2.63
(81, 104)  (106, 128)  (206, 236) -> -4.8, 2.19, 2.65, 2.28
